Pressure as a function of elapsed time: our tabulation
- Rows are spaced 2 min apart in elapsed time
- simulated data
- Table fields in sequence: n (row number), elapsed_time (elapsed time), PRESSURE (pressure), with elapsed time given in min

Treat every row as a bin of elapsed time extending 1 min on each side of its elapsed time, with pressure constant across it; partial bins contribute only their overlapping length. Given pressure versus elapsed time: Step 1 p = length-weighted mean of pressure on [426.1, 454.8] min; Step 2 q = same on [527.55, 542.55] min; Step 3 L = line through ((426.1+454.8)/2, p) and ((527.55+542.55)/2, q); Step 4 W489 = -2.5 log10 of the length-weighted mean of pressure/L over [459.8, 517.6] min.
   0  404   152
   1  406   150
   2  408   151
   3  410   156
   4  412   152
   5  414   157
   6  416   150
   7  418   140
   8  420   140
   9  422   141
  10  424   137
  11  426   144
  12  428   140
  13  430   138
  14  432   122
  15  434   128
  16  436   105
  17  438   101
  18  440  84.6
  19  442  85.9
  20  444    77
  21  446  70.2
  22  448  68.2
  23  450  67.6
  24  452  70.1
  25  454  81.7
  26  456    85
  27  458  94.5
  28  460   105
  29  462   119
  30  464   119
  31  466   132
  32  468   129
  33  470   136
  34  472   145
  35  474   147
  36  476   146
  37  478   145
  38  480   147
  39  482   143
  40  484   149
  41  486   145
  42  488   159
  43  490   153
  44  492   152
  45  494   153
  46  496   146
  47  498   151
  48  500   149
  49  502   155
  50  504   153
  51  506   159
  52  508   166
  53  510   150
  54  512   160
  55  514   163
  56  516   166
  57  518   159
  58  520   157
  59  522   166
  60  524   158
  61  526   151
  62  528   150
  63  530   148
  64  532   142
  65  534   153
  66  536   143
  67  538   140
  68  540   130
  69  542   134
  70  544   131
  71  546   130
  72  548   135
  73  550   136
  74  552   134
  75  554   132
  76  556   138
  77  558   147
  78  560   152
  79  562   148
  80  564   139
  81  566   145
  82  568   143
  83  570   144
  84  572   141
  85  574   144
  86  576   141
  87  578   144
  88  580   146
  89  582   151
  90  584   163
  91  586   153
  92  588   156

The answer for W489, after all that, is -0.22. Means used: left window 97.3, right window 142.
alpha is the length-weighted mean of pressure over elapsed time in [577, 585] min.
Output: 151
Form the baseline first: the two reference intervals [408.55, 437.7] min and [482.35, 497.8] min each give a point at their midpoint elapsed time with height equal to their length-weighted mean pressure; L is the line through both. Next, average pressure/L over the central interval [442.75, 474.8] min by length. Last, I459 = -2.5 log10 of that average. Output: 0.38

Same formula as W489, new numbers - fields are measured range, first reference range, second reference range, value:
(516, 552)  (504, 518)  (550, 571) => 0.05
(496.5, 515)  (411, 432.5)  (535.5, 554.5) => -0.14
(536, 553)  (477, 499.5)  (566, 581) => 0.09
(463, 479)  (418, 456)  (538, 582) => -0.19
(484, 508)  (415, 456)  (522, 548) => -0.18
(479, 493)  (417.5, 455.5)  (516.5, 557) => -0.20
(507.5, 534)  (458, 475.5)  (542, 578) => -0.16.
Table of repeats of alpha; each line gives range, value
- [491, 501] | 150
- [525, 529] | 150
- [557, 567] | 146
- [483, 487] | 147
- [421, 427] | 141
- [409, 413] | 154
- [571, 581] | 143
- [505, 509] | 162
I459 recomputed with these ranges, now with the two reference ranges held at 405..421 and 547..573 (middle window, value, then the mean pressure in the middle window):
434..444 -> 0.47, 95.8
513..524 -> -0.13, 162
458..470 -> 0.22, 120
